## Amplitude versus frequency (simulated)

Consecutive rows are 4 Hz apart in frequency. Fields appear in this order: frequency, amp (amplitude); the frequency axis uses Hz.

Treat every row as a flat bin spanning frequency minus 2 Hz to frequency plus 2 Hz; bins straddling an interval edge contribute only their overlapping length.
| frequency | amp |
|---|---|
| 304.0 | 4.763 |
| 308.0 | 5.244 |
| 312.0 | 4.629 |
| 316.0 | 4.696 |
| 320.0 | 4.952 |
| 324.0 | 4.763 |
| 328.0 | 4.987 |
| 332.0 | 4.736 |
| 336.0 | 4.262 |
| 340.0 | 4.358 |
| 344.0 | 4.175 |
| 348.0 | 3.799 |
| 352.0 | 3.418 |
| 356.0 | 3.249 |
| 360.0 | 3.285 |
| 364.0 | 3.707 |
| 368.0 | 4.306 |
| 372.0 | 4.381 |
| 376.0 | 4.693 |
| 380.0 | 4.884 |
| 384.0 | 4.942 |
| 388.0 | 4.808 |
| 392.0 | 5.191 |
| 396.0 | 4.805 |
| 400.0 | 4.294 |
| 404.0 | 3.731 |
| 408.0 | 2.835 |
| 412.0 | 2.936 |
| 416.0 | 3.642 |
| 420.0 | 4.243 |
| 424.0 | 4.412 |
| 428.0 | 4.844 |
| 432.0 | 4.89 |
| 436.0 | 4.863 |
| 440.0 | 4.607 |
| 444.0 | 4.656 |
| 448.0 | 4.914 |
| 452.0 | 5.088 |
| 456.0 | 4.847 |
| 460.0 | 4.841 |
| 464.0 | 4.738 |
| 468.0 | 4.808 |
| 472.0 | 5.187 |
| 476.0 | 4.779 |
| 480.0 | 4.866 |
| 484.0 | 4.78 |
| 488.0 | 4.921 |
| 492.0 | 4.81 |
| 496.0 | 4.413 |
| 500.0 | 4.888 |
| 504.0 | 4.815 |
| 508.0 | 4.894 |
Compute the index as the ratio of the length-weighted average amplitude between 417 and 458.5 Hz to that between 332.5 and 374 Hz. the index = 1.2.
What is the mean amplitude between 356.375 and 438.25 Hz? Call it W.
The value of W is 4.27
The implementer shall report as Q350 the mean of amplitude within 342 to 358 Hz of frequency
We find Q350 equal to 3.66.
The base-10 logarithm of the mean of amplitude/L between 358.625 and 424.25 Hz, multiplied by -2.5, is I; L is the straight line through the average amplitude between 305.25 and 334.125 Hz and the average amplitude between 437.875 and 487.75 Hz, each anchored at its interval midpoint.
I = 0.160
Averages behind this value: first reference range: 4.85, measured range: 4.18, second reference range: 4.85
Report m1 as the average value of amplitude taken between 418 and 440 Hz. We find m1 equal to 4.65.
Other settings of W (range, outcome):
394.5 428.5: 3.92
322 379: 4.16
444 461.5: 4.89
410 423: 3.67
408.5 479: 4.57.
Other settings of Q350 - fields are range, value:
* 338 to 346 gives 4.27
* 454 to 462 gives 4.84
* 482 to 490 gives 4.85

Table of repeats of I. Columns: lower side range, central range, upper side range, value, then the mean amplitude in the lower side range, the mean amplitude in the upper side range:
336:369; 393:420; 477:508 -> 0.102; 3.8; 4.79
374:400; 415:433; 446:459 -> 0.111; 4.84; 4.94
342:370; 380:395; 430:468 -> -0.210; 3.71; 4.83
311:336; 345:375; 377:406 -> 0.238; 4.76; 4.67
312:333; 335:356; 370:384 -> 0.212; 4.81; 4.69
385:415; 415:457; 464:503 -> -0.058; 4.1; 4.82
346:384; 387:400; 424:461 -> -0.127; 4.02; 4.82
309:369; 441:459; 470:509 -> -0.041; 4.24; 4.83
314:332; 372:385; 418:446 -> -0.005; 4.84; 4.65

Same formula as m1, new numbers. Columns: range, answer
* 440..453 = 4.83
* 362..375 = 4.17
